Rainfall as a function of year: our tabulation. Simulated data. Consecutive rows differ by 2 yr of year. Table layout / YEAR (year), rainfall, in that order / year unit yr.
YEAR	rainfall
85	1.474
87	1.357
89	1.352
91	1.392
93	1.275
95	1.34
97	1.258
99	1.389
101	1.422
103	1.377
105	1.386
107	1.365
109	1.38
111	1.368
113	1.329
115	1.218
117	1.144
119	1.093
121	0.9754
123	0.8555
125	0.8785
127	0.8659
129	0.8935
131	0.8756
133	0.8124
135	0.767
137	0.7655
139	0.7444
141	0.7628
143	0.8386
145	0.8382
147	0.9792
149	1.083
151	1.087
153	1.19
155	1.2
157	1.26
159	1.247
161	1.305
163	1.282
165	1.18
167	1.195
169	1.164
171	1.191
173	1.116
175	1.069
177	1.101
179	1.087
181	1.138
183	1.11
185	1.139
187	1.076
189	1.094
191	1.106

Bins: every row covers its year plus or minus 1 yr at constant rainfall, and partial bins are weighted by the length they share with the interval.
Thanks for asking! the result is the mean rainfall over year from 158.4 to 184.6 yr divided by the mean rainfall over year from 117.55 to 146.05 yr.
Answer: 1.36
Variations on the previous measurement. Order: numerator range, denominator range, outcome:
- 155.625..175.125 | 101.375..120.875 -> 0.94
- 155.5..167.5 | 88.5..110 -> 0.92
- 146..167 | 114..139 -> 1.28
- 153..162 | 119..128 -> 1.36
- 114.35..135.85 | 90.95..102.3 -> 0.70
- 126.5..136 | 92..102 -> 0.63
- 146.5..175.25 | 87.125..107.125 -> 0.87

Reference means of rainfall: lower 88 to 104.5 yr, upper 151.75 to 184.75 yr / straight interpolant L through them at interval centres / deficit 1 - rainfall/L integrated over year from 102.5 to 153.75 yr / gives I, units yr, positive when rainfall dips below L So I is 10.0 yr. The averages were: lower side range 1.35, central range 1.03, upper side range 1.18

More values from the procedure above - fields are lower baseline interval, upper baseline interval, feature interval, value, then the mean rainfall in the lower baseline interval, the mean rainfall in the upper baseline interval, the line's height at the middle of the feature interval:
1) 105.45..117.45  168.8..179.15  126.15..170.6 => 6.5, 1.31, 1.12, 1.2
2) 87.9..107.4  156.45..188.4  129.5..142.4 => 4.8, 1.36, 1.16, 1.26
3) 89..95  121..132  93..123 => -4.0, 1.34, 0.883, 1.13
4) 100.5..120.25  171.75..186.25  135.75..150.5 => 4.2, 1.3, 1.11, 1.21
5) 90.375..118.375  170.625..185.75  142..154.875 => 2.0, 1.33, 1.12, 1.2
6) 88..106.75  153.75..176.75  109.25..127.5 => 2.9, 1.35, 1.2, 1.31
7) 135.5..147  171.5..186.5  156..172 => -3.9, 0.805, 1.11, 0.989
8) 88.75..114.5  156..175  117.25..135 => 5.3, 1.35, 1.21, 1.3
